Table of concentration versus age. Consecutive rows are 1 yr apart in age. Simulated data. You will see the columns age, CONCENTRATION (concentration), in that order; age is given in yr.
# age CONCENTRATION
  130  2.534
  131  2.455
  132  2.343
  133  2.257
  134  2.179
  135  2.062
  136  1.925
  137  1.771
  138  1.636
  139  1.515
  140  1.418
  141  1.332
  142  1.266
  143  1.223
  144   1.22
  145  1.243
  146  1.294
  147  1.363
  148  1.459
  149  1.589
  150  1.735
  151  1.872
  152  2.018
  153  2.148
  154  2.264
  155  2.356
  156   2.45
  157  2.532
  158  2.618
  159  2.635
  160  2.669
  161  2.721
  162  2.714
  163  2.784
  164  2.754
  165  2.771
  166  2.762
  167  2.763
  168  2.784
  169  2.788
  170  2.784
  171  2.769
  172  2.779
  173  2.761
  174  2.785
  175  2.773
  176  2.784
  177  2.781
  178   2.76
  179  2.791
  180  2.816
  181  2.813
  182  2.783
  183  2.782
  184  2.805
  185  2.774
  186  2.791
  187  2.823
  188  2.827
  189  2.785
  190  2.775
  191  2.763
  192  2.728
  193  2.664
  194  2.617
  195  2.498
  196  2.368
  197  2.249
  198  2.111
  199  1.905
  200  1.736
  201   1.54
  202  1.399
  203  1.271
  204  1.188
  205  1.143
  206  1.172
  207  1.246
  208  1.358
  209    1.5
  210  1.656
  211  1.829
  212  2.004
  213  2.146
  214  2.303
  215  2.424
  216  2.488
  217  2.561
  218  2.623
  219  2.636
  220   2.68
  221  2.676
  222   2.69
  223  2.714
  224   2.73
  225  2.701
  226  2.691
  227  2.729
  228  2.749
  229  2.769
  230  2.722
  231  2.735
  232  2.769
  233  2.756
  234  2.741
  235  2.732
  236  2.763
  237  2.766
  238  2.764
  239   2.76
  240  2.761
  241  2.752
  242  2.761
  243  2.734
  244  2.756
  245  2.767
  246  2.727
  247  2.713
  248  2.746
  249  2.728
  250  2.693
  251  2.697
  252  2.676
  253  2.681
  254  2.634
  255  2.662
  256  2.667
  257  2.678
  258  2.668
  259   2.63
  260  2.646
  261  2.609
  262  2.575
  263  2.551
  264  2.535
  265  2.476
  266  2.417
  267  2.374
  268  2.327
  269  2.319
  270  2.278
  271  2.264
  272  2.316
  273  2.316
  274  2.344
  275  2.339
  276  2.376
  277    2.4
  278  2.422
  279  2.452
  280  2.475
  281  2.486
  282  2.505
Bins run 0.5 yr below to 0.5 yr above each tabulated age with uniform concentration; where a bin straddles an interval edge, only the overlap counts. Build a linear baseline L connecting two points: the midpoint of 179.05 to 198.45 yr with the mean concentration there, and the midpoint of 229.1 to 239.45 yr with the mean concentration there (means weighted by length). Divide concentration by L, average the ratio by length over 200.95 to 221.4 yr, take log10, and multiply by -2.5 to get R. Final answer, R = 0.39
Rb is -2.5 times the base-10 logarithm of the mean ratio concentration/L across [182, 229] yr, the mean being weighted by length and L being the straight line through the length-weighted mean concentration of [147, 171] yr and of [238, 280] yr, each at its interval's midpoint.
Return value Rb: 0.090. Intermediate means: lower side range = 2.42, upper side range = 2.57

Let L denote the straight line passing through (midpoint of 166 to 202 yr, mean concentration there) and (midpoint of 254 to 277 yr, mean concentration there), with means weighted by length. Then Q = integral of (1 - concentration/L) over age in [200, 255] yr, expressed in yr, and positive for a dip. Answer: 2.9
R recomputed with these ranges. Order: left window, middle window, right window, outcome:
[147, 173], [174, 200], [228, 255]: -0.045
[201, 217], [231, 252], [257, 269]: -0.243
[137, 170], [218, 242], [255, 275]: -0.160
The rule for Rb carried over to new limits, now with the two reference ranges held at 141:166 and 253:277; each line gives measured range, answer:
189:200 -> -0.107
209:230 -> -0.071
